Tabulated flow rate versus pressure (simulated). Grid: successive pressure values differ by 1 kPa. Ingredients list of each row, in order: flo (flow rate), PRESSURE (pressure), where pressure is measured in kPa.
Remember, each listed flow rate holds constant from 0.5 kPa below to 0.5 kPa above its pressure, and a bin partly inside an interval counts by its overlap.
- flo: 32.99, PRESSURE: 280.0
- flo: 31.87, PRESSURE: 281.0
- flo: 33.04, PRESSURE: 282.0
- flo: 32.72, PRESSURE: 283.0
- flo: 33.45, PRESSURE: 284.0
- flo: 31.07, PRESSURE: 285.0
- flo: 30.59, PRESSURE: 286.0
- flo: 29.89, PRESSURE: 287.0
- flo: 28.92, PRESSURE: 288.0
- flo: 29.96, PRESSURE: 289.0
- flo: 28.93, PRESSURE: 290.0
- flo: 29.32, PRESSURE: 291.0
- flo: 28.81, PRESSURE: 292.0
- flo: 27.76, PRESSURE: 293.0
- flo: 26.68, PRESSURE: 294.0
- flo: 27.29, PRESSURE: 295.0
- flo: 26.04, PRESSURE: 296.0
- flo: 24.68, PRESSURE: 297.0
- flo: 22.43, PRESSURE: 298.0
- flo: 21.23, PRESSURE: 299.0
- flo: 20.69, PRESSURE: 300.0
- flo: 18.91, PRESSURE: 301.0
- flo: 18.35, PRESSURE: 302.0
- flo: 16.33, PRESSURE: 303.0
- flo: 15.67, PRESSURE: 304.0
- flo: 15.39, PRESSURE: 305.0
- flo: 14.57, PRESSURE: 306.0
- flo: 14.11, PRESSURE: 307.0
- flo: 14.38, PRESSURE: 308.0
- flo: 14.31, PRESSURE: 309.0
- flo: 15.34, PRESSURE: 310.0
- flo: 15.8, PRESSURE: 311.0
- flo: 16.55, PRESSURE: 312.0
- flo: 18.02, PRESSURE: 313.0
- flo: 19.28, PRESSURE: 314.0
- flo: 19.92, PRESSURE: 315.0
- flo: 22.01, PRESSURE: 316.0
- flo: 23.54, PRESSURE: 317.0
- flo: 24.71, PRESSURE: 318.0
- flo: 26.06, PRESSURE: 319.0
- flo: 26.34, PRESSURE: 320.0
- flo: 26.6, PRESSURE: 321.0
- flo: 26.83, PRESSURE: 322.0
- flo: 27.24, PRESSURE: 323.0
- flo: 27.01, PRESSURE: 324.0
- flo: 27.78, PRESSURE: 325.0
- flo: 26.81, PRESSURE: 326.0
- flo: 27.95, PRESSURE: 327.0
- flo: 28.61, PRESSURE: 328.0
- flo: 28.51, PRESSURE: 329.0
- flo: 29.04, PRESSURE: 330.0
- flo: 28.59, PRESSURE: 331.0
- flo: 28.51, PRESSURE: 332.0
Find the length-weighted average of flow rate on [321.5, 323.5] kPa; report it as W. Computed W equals 27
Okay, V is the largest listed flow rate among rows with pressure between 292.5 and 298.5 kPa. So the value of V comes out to 27.76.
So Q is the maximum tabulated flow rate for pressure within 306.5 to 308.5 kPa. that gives 14.38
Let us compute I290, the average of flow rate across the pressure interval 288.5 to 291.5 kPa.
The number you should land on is 29.4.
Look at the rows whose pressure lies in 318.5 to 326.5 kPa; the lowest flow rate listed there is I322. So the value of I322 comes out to 26.06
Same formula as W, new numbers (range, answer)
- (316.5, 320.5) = 25.2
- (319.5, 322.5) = 26.6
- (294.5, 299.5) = 24.3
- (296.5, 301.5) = 21.6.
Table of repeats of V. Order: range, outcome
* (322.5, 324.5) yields 27.24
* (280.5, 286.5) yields 33.45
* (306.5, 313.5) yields 18.02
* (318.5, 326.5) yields 27.78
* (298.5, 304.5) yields 21.23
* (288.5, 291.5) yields 29.96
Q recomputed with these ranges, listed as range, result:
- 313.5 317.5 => 23.54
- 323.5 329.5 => 28.61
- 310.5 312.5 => 16.55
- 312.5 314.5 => 19.28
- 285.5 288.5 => 30.59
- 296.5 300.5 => 24.68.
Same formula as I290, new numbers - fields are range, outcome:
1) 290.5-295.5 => 28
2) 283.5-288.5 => 30.8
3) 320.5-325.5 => 27.1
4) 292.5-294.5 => 27.2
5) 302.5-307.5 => 15.2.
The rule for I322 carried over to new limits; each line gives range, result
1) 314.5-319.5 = 19.92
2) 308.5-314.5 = 14.31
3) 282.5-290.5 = 28.92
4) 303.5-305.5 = 15.39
